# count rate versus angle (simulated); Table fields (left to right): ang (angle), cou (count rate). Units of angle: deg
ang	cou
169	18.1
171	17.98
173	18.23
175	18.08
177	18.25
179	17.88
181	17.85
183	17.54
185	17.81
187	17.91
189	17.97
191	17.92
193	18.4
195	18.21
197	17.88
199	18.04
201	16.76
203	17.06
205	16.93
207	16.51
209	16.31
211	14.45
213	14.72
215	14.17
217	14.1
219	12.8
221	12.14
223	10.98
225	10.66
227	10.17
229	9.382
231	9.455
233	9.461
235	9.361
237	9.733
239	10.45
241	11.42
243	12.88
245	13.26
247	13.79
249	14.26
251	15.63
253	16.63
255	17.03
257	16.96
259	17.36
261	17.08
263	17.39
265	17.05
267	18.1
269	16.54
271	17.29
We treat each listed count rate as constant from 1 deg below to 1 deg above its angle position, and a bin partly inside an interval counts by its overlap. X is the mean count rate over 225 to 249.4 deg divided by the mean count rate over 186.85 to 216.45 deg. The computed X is 0.7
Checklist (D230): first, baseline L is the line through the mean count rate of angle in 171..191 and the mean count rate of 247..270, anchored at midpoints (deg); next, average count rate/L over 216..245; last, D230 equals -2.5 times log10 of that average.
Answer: 0.48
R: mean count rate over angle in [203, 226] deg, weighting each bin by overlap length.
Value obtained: 14.1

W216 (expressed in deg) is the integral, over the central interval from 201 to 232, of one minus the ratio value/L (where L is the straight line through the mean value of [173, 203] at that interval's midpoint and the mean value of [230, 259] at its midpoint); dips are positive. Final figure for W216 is 4.2 deg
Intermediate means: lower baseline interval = 17.9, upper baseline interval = 13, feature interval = 13.4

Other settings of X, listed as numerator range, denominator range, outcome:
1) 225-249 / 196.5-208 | 0.64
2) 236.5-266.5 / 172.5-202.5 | 0.83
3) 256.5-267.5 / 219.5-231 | 1.62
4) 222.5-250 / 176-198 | 0.62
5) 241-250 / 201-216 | 0.84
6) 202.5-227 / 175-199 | 0.78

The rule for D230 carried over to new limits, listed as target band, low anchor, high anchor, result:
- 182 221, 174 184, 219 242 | -0.13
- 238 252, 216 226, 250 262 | 0.17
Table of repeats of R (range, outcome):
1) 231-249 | 11.4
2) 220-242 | 10.3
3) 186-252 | 14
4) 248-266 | 16.6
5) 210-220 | 14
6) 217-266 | 13.2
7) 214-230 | 11.8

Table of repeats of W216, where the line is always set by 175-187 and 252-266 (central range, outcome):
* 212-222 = 2.2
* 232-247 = 5.3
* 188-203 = -0.1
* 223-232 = 3.8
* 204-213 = 0.9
